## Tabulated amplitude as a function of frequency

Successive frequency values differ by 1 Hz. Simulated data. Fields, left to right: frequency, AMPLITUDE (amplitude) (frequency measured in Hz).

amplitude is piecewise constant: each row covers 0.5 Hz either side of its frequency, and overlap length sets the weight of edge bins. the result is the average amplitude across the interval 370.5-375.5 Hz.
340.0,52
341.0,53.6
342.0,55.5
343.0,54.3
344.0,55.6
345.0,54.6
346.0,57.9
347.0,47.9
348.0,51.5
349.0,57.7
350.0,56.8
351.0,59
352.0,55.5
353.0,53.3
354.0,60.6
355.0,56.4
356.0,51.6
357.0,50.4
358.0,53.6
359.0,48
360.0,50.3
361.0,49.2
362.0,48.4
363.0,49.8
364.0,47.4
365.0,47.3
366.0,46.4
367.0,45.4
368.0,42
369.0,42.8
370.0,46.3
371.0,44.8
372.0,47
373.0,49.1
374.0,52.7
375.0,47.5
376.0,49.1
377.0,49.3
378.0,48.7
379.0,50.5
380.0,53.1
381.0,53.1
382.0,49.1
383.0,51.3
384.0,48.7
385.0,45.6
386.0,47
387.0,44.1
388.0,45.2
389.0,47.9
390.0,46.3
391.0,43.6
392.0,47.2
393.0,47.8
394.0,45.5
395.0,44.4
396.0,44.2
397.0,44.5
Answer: 48.2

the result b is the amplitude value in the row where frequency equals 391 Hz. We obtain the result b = 43.6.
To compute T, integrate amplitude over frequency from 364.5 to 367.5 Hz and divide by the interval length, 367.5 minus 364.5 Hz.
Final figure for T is 46.4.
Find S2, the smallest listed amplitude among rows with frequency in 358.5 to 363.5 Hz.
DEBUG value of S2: 48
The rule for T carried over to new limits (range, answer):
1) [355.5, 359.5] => 50.9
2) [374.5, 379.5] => 49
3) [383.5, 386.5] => 47.1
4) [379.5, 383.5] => 51.7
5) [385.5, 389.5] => 46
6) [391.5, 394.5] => 46.8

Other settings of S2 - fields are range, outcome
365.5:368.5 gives 42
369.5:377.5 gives 44.8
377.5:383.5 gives 48.7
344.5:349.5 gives 47.9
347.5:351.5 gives 51.5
